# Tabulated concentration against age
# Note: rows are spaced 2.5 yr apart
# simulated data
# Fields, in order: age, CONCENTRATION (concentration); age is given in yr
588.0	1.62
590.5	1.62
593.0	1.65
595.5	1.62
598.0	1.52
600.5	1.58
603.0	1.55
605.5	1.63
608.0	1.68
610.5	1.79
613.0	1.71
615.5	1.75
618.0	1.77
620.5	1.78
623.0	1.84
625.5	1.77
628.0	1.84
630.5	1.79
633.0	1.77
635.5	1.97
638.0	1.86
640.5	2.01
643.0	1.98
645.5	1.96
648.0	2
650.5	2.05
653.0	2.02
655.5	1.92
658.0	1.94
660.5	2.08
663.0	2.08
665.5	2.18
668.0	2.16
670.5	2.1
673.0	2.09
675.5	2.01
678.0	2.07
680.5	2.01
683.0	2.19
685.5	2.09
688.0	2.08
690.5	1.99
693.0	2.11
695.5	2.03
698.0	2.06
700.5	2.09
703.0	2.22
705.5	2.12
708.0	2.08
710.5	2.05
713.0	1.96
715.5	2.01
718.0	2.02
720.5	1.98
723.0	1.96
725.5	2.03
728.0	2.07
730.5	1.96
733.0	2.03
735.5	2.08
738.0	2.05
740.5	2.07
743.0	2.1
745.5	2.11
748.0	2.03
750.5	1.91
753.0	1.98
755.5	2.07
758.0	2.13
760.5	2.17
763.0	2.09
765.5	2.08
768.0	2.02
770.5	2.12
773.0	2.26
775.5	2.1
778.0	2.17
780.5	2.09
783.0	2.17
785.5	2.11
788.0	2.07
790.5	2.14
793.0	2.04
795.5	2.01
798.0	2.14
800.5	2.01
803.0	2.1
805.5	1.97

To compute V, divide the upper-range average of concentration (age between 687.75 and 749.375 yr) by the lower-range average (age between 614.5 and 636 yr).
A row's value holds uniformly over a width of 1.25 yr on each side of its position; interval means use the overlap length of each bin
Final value 1.1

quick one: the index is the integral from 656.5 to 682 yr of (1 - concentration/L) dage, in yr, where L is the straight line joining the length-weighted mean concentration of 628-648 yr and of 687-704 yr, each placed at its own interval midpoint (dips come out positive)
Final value -0.9 yr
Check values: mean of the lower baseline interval 1.91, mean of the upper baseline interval 2.08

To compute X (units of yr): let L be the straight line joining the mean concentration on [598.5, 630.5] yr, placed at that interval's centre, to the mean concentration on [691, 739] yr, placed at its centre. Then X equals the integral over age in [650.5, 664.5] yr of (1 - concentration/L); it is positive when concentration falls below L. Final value -1.2 yr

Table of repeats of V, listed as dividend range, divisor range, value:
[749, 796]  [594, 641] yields 1.20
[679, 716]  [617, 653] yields 1.10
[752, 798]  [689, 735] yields 1.03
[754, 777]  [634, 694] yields 1.04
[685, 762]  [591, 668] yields 1.12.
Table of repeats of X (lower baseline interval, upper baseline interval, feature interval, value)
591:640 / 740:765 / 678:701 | -1.91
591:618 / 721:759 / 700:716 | -1.09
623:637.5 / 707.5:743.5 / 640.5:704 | -4.68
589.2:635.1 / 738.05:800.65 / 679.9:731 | -3.23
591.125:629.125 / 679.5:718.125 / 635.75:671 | -2.65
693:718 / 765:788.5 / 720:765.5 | 1.06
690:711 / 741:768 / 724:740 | 0.29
